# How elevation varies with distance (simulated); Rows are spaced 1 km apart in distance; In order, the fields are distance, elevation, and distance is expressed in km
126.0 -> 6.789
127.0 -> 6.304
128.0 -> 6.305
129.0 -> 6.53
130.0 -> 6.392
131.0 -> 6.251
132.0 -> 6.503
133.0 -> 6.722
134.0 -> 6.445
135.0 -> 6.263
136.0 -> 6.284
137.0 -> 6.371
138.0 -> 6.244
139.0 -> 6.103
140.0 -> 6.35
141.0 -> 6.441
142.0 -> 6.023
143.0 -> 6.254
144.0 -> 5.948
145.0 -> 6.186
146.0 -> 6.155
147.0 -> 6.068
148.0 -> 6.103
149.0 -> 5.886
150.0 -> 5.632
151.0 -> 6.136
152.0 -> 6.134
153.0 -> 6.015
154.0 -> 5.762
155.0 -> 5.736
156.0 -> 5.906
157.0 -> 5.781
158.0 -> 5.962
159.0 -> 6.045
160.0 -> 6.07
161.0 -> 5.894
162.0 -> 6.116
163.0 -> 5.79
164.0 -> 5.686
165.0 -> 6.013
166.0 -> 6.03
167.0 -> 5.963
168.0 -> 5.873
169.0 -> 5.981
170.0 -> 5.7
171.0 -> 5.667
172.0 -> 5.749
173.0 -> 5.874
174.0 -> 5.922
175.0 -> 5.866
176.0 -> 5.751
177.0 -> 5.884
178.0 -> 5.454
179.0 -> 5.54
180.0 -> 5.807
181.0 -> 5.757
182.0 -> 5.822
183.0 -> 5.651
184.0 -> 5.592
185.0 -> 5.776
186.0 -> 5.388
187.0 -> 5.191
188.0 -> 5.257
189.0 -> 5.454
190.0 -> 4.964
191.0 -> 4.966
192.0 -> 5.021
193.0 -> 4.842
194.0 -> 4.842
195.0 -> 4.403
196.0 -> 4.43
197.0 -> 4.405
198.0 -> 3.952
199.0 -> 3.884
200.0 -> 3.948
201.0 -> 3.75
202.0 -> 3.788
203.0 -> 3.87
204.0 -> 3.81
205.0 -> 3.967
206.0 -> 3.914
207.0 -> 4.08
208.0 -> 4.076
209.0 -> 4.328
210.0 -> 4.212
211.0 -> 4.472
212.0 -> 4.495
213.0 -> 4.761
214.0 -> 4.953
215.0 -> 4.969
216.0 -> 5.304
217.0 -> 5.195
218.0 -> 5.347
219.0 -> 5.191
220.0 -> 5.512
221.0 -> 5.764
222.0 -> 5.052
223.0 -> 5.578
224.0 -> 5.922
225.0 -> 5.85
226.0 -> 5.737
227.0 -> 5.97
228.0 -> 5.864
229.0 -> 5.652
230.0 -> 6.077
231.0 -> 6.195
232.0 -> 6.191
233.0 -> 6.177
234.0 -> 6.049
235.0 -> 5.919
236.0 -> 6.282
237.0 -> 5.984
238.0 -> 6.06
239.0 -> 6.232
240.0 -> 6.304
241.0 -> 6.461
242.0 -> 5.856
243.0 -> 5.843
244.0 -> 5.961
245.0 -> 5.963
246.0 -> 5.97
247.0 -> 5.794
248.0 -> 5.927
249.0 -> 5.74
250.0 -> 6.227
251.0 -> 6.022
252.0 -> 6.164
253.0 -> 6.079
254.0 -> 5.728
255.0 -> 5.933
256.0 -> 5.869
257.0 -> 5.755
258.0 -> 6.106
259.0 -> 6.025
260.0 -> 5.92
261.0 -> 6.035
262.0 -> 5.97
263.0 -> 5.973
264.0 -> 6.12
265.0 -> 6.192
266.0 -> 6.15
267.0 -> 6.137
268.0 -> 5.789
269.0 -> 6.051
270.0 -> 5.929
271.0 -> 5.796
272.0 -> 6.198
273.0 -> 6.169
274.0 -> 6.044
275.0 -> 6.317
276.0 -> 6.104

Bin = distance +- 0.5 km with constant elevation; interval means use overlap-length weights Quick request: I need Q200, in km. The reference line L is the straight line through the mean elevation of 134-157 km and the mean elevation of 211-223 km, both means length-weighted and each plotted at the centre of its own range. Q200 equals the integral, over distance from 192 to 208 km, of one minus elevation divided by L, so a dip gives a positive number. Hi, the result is 3.6 km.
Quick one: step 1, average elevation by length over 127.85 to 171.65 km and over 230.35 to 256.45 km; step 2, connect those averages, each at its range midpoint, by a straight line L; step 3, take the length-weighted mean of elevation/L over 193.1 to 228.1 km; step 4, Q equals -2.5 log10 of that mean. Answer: 0.270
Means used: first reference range 6.08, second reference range 6.04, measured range 4.72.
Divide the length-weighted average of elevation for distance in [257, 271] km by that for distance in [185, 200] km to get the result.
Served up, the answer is 1.3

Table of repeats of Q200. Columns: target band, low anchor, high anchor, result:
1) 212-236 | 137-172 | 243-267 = 1.5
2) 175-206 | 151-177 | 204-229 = 3.2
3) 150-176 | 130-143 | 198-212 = -2.2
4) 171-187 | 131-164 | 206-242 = 0.4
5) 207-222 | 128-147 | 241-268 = 3.0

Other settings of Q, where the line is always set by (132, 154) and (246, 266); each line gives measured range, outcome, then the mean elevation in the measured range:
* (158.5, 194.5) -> 0.09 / 5.64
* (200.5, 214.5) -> 0.40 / 4.18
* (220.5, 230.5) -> 0.05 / 5.75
